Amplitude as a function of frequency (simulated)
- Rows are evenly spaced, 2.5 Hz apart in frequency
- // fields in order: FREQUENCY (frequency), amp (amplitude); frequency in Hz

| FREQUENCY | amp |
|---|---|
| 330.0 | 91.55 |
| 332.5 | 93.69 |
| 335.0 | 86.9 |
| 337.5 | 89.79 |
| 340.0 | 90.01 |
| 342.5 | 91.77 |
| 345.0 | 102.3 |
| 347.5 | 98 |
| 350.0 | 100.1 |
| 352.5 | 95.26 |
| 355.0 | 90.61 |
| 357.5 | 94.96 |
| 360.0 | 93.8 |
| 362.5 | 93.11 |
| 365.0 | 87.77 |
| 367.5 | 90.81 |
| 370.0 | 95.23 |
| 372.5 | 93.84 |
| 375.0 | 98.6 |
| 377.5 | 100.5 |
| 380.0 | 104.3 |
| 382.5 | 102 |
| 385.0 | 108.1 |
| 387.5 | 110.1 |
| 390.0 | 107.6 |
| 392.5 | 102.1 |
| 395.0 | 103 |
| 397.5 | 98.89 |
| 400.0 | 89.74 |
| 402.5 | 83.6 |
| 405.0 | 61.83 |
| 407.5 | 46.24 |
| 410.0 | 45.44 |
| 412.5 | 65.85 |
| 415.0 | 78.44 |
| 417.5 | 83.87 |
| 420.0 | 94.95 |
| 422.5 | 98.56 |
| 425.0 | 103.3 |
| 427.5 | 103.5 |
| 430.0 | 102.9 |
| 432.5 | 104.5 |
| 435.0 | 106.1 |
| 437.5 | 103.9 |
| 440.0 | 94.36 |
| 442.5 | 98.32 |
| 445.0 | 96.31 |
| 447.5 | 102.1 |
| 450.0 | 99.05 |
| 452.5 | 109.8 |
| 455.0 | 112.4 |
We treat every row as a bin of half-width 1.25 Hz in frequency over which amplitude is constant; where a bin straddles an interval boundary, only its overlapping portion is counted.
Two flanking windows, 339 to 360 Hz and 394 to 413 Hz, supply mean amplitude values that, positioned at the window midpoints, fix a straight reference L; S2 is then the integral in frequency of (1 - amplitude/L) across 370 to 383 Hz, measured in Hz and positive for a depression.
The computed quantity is -2.2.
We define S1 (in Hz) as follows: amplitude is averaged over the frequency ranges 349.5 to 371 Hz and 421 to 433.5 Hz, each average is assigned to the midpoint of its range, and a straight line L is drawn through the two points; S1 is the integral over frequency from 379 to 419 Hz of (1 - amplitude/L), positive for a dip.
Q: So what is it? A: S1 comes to 4.62 Hz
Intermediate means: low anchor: 93.3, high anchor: 102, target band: 86.9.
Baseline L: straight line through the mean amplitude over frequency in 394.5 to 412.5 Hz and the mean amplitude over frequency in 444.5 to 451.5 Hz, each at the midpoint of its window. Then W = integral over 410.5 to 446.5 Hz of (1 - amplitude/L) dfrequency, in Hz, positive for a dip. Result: -2.4 Hz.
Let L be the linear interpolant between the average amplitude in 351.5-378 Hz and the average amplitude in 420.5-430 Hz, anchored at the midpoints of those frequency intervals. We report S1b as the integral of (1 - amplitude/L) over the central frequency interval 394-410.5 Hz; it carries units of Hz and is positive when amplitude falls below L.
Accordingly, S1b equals 3.7 Hz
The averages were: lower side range 93.9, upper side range 101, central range 76.5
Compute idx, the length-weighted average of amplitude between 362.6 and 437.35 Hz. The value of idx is 92.3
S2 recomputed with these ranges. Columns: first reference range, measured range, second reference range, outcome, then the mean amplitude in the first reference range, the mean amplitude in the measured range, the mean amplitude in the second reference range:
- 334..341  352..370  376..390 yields 0.9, 88.9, 92.4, 105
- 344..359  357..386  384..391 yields 1.8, 96.7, 96.9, 109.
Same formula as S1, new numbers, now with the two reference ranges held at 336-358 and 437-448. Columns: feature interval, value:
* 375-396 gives -1.8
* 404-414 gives 4.3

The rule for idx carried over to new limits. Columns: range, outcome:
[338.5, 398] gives 98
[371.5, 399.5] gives 102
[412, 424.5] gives 86.6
